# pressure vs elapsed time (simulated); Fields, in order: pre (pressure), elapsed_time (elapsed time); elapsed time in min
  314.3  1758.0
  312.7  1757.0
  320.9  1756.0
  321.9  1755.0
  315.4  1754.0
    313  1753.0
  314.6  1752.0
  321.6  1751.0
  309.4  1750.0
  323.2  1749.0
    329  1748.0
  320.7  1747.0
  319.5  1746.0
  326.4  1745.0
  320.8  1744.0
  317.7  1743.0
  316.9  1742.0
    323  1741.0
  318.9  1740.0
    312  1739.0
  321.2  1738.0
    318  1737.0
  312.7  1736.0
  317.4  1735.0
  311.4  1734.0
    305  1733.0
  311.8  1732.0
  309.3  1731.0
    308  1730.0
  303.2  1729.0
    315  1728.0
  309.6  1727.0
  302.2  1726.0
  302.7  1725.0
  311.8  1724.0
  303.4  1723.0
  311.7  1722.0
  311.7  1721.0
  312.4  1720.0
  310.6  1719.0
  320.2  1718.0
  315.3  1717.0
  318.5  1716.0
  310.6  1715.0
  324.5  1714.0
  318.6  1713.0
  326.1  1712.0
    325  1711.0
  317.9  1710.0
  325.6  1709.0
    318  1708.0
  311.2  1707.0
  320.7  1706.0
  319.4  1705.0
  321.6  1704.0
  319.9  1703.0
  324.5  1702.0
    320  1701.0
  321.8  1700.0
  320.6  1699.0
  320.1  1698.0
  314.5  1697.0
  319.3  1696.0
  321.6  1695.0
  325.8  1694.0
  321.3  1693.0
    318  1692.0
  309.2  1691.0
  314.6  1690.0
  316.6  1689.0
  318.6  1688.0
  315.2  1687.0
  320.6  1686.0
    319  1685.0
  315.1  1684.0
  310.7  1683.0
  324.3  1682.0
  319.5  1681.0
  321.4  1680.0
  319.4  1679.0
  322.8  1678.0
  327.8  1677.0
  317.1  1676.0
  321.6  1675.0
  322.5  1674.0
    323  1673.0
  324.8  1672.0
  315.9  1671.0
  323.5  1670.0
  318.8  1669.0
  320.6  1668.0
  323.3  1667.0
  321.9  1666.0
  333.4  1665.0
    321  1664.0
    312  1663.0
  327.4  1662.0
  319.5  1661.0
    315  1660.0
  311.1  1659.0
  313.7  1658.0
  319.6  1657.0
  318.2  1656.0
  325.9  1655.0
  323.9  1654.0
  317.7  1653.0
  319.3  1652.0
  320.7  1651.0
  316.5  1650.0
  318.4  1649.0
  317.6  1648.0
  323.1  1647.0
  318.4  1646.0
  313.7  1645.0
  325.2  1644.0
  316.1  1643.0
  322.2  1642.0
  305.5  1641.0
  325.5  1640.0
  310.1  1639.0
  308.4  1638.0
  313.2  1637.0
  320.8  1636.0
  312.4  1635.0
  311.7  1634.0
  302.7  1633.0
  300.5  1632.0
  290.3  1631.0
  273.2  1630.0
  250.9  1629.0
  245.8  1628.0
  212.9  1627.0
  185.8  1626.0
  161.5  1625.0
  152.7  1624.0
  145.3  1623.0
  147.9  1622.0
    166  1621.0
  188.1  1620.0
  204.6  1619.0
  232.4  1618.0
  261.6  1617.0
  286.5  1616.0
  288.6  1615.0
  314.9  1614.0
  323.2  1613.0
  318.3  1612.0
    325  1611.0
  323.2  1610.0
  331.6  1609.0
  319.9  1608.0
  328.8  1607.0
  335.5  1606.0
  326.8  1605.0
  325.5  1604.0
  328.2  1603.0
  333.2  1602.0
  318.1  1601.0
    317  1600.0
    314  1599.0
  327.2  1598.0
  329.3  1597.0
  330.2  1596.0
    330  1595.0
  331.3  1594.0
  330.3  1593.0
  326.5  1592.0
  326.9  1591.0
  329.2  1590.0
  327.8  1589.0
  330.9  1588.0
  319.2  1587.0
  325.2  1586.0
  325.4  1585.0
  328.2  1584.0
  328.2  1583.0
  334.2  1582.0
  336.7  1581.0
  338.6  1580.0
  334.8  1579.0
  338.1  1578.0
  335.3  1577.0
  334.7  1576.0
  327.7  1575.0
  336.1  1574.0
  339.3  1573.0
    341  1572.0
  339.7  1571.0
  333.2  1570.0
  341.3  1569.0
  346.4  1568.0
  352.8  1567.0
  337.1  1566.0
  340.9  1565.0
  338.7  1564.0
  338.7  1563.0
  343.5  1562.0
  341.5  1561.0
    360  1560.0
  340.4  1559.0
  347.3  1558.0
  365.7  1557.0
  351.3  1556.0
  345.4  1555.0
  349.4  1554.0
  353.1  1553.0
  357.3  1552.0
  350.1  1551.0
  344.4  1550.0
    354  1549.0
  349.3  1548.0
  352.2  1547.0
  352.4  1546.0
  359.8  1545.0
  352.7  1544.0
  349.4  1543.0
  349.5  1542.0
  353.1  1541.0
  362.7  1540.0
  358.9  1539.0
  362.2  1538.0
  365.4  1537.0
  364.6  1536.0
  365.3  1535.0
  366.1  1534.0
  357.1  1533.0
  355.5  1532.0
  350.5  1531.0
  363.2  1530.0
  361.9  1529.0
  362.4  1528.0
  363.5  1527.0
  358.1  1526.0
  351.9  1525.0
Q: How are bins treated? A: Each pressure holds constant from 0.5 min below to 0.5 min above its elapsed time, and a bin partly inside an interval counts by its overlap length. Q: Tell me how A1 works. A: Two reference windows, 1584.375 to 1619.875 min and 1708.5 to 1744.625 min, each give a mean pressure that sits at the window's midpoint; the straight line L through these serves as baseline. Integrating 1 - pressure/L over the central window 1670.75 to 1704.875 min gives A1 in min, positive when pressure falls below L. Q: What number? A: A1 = -0.6 min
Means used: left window 314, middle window 320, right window 315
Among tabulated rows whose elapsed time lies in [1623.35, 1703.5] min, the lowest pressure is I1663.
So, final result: 152.7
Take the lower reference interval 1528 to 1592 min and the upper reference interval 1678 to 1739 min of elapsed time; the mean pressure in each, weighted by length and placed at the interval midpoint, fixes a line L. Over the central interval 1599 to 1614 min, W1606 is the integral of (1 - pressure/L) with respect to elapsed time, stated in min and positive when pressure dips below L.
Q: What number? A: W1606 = 0.5 min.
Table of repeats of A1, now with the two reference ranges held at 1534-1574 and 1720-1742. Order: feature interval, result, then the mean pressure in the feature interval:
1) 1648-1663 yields 0.4 min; 319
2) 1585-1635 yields 7.5 min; 288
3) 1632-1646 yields 0.7 min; 314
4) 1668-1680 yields 0.1 min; 322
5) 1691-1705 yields -0.1 min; 320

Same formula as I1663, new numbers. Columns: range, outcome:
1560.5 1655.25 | 145.3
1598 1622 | 147.9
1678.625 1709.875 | 309.2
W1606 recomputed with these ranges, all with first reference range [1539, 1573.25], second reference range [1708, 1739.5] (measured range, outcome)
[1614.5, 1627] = 5.0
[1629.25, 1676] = 1.7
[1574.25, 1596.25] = 0.8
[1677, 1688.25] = 0.1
